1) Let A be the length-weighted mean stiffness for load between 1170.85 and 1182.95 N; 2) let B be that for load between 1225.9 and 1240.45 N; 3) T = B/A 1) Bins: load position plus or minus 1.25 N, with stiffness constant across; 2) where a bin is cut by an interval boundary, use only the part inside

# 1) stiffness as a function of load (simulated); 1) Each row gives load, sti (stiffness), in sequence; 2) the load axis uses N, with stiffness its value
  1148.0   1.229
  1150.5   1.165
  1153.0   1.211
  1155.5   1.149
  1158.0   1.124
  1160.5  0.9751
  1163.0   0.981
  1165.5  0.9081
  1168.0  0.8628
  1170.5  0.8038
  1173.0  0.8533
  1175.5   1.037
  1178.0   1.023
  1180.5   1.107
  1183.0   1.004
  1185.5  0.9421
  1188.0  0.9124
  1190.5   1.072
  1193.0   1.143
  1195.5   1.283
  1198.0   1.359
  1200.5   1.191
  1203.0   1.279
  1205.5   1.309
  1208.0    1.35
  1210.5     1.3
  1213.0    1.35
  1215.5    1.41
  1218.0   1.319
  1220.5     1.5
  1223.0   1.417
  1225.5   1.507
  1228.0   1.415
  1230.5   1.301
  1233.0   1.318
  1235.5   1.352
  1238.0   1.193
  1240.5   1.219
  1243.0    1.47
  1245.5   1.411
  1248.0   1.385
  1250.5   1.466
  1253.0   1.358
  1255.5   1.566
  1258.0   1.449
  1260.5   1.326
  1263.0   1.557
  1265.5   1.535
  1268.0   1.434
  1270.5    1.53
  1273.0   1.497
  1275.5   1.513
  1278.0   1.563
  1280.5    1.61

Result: 1.33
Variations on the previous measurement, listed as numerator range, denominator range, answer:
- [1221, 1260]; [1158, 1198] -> 1.38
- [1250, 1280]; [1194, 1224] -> 1.11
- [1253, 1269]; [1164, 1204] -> 1.40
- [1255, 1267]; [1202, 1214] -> 1.12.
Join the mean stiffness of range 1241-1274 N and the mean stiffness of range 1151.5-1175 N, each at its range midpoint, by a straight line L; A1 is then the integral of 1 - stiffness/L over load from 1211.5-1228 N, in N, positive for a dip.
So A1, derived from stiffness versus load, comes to -1.9 N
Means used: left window 0.989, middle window 1.42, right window 1.45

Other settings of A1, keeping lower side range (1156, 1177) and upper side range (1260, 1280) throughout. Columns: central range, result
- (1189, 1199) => -0.94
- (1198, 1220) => -2.68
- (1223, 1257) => -1.02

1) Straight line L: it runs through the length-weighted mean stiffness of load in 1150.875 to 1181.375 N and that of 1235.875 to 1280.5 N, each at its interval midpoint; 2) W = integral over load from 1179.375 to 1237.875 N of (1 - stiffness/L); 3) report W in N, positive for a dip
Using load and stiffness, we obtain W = -2.7 N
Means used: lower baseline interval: 1.01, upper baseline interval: 1.44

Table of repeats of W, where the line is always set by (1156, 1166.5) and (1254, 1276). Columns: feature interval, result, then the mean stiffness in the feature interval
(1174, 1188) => 1.1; 1.01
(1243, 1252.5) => -0.1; 1.42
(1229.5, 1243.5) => 0.6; 1.3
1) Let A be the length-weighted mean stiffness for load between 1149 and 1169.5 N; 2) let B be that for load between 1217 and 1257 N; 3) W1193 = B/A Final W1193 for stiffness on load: 1.3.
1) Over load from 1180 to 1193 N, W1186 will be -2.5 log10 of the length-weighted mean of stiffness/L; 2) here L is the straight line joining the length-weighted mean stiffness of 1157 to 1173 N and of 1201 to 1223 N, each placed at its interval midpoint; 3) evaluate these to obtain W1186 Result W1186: 0.11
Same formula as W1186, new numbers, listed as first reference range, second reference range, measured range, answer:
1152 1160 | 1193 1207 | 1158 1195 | 0.22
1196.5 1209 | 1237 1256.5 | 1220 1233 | -0.06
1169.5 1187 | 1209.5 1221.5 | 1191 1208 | -0.05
